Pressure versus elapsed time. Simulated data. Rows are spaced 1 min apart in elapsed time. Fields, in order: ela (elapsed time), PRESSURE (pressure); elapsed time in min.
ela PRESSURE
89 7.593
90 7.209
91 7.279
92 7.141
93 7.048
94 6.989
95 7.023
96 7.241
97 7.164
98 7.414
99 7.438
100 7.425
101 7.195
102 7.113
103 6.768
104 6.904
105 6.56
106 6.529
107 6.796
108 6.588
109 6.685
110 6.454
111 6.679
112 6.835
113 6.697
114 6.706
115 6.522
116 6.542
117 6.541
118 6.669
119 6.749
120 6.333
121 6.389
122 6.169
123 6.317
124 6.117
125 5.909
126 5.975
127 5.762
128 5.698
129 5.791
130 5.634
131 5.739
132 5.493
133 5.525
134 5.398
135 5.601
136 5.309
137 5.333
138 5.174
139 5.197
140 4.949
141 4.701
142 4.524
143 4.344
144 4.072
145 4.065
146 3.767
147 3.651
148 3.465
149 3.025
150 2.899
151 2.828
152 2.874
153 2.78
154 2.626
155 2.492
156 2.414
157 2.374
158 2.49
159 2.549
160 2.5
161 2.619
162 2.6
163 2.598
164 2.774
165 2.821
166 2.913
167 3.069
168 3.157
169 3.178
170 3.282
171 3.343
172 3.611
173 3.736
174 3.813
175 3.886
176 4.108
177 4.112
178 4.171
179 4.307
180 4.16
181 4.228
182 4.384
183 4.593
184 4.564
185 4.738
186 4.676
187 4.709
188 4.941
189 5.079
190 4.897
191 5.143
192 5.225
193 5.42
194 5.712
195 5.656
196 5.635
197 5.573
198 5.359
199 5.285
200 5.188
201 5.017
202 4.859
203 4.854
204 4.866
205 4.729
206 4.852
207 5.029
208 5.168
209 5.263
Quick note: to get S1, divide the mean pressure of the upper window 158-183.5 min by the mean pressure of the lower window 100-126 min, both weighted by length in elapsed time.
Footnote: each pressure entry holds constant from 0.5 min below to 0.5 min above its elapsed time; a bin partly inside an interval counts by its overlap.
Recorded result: 0.52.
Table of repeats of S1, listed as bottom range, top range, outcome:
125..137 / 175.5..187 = 0.78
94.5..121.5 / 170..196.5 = 0.67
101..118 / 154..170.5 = 0.41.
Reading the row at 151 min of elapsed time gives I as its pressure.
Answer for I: 2.828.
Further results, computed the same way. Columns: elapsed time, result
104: 6.904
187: 4.709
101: 7.195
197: 5.573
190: 4.897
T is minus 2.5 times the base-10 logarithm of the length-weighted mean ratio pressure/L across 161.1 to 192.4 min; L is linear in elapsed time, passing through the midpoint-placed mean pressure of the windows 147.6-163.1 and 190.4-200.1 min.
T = 0.07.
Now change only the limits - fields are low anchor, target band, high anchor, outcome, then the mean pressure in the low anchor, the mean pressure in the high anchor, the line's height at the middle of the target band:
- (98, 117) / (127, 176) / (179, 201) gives 0.468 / 6.81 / 4.99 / 5.84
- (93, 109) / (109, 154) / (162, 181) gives 0.056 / 7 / 3.5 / 5.49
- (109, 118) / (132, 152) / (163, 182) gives 0.182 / 6.63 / 3.59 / 5.16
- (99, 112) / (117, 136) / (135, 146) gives -0.069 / 6.83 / 4.76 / 5.59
